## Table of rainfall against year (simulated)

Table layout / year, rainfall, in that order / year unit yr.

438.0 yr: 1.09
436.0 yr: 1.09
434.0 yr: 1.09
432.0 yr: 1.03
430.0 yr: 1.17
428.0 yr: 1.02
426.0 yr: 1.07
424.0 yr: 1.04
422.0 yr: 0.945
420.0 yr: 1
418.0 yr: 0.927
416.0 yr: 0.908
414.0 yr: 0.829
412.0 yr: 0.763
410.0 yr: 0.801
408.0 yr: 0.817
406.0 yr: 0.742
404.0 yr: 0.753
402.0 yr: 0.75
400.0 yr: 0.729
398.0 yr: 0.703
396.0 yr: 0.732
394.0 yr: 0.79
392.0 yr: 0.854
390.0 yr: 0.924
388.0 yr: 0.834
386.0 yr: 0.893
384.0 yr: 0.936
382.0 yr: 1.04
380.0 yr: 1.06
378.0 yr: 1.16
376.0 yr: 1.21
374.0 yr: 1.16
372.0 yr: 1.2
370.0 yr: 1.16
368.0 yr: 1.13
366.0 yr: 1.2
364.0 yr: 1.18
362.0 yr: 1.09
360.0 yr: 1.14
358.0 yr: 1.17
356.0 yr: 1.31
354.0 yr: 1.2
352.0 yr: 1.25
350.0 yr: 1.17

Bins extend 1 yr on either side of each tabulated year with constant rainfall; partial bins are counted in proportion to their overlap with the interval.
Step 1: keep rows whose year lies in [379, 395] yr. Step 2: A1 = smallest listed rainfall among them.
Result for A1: 0.79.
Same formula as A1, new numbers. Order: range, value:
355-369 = 1.09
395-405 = 0.703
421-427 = 0.945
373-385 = 0.936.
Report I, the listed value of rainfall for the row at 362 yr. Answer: 1.09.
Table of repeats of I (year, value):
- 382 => 1.04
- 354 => 1.2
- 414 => 0.829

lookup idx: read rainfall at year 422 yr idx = 0.945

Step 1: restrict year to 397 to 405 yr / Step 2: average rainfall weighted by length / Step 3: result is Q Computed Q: 0.734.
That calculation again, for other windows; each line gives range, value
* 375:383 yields 1.12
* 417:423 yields 0.957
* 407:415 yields 0.802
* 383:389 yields 0.888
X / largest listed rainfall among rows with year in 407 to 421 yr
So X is 1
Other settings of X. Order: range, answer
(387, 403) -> 0.924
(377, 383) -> 1.16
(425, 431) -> 1.17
